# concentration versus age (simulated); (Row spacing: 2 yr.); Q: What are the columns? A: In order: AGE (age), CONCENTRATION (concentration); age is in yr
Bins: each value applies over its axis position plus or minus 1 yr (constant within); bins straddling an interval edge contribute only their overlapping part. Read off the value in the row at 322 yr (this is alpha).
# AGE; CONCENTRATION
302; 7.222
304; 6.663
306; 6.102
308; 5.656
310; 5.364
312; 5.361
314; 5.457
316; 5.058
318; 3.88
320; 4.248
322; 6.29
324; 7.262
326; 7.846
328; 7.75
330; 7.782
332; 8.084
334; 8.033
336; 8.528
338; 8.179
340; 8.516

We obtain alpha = 6.29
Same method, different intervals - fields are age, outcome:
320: 4.248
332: 8.084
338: 8.179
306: 6.102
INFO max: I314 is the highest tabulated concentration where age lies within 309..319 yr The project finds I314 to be 5.457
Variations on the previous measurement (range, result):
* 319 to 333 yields 8.084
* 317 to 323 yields 6.29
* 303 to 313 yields 6.663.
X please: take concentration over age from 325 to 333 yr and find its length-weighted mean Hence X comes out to 7.87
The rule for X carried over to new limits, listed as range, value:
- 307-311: 5.51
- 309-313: 5.36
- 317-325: 5.42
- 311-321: 4.8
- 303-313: 5.83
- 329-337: 8.11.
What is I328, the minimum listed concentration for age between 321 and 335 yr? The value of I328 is 6.29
